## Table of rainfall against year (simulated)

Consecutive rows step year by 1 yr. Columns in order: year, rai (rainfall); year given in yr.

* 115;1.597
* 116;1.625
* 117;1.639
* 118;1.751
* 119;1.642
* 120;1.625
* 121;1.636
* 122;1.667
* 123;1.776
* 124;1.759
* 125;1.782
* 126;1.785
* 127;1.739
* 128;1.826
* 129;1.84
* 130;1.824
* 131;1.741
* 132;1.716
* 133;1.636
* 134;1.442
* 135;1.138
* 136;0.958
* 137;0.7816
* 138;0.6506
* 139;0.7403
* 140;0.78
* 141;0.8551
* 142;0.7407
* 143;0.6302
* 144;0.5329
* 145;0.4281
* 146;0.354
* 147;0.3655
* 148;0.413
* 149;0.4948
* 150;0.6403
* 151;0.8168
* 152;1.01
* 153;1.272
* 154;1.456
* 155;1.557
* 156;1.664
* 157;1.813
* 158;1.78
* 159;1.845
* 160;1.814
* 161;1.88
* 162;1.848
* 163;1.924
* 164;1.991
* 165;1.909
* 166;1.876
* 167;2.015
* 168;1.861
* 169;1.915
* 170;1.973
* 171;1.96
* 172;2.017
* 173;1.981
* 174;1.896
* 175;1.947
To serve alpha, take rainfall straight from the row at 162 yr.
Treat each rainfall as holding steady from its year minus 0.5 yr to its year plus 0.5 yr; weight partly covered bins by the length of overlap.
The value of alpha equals 1.848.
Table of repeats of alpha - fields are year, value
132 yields 1.716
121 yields 1.636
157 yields 1.813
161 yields 1.88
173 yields 1.981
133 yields 1.636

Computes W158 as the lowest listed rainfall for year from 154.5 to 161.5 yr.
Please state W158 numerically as 1.557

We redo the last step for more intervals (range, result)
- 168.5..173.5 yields 1.915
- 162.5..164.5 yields 1.924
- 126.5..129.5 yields 1.739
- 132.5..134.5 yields 1.442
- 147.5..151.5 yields 0.413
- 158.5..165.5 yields 1.814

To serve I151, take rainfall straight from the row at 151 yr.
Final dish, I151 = 0.8168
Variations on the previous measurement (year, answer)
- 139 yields 0.7403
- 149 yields 0.4948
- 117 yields 1.639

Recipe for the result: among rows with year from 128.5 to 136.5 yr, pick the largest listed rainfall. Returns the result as 1.84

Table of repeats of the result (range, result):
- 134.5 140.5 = 1.138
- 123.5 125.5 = 1.782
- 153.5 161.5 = 1.88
